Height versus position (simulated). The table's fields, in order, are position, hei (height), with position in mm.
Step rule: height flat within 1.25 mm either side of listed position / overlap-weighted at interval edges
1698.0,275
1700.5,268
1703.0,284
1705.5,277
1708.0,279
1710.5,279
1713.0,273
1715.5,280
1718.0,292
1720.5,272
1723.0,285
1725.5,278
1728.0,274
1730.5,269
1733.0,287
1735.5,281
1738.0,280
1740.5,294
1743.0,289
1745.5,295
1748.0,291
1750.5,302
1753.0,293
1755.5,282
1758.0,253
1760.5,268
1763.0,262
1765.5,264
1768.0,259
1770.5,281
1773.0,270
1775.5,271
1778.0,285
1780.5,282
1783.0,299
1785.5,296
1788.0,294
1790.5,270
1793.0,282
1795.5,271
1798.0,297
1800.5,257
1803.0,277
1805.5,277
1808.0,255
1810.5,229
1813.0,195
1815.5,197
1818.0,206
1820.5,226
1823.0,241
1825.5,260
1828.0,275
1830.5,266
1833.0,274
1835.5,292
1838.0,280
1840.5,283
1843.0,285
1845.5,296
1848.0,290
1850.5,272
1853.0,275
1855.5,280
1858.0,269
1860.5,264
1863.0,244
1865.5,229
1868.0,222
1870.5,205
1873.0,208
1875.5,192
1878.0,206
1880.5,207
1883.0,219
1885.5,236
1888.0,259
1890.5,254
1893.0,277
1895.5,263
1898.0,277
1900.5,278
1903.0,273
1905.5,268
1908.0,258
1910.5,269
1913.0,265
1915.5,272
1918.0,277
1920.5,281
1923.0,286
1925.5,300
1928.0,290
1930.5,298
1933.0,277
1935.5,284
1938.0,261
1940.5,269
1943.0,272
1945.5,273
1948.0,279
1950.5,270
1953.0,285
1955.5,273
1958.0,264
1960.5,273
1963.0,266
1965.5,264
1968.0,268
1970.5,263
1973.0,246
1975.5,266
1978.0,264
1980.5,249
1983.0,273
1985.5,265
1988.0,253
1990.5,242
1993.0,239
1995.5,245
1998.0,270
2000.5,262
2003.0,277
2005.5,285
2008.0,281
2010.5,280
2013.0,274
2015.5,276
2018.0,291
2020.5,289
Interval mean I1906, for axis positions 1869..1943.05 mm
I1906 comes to 259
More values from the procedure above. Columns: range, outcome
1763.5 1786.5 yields 278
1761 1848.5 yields 267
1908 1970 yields 275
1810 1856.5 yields 259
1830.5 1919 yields 258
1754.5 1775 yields 267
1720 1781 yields 279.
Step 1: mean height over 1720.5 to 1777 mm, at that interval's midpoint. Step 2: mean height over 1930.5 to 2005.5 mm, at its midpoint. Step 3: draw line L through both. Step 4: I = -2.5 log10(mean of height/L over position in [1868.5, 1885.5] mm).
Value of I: 0.28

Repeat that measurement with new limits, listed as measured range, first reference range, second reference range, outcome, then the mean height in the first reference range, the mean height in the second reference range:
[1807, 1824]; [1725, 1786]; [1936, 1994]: 0.242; 280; 265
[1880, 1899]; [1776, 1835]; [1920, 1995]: 0.066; 262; 269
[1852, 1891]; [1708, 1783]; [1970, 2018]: 0.158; 279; 264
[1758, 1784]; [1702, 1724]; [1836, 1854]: 0.034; 280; 283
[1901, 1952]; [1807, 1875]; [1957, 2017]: -0.069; 252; 264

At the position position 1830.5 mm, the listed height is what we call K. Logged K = 266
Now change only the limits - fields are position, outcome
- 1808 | 255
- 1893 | 277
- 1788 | 294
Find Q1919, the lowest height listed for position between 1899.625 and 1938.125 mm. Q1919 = 258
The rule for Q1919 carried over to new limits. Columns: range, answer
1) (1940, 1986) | 246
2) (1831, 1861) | 264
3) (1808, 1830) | 195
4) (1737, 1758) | 253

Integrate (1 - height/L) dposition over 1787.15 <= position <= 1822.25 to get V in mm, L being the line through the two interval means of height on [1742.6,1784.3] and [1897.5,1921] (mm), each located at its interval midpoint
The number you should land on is 3.2 mm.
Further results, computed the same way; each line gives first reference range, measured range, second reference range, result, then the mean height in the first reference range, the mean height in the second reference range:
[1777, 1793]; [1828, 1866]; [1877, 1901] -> -1.6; 287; 247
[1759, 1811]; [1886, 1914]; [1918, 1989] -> 0.6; 274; 272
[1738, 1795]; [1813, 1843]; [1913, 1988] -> 2.7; 281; 272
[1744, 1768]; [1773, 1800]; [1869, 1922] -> -1.1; 278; 250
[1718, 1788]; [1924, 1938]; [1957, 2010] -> -1.1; 281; 263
